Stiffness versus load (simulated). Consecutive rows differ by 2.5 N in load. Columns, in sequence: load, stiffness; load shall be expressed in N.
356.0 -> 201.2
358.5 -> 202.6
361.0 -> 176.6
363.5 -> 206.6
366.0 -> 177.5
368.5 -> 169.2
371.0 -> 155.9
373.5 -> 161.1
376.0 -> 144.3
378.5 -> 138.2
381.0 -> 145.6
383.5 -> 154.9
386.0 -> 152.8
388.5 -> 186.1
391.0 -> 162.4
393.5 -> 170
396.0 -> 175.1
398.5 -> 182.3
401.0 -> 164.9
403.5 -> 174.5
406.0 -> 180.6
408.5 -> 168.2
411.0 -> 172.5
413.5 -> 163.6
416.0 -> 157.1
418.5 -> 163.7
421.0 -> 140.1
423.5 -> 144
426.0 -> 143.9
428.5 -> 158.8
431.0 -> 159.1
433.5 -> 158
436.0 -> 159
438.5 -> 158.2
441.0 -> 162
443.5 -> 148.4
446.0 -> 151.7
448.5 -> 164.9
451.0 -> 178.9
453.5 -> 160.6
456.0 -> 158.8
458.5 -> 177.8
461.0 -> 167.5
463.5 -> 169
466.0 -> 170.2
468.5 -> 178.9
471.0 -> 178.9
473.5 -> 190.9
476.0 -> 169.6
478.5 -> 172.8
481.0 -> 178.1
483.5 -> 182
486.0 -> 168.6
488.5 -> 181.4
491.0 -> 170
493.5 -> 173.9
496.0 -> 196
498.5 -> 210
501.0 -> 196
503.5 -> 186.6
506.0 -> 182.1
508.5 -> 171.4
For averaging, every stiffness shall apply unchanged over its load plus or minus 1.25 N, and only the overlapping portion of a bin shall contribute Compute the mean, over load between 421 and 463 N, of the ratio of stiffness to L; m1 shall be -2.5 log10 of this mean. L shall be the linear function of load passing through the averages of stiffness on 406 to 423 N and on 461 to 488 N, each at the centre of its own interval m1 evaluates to 0.060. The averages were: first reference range 162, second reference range 176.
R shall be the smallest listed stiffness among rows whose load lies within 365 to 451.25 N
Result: 138.2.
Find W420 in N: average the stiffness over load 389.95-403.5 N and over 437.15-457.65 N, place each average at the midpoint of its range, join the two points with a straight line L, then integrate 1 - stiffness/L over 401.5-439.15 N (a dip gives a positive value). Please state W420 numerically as 1.4 N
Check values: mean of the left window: 171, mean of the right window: 161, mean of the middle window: 160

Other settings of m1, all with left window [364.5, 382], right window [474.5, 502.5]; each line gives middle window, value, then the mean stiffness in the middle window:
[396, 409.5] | -0.071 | 174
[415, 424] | 0.104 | 152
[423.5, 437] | 0.098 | 155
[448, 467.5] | 0.040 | 169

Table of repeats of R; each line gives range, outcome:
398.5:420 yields 157.1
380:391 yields 145.6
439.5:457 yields 148.4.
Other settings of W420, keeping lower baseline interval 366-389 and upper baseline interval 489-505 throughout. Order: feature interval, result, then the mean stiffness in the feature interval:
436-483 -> 2.6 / 169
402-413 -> -0.6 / 173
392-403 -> -0.7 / 173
